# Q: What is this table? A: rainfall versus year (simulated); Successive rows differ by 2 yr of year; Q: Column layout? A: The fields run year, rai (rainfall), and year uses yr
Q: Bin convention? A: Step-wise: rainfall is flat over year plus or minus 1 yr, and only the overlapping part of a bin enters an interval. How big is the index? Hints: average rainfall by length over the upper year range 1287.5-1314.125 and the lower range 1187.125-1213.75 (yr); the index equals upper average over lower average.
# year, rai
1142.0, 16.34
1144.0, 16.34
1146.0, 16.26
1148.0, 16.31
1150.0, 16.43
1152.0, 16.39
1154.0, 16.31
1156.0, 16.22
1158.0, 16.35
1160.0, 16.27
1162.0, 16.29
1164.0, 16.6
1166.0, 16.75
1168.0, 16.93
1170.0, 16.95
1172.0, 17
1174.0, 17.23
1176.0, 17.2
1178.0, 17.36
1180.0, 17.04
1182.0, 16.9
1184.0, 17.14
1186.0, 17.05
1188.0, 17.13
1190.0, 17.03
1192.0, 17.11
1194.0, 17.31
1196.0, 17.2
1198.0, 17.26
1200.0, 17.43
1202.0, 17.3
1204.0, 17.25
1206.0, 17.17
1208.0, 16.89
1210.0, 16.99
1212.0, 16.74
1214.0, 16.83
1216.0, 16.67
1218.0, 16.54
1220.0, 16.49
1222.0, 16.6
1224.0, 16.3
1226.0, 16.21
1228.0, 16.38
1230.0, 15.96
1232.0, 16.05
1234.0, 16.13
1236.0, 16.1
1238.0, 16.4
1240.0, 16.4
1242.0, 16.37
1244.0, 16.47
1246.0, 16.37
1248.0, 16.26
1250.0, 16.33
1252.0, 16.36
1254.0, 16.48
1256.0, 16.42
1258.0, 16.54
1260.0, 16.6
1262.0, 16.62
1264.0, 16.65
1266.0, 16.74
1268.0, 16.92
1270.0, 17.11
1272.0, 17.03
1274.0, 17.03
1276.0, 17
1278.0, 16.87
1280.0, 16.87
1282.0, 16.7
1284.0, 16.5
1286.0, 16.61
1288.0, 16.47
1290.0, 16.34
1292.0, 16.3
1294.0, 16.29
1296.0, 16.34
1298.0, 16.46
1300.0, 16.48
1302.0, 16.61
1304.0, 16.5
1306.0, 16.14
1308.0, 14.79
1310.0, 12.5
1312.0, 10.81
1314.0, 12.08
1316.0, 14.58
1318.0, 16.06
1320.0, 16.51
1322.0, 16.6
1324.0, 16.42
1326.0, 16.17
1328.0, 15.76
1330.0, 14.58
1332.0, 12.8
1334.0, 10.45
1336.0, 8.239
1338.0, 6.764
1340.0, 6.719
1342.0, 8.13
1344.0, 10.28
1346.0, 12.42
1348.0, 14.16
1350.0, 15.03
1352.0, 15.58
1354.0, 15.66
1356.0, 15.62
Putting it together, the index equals 0.9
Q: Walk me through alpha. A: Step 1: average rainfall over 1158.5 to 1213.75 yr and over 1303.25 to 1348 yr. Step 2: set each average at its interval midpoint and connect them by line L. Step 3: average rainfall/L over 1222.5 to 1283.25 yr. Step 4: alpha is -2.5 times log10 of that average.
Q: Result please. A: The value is -0.101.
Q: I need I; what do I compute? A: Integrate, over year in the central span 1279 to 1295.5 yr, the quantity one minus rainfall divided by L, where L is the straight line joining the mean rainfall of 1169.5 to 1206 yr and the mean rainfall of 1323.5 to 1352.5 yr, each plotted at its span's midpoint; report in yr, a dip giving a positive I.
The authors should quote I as -3.2 yr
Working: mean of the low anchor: 17.2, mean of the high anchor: 12.1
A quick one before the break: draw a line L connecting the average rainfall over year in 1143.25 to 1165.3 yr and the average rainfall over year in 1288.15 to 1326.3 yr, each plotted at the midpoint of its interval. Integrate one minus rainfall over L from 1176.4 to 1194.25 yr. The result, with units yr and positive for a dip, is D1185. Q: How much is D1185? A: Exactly -1.04 yr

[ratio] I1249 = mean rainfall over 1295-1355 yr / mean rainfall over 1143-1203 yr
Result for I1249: 0.8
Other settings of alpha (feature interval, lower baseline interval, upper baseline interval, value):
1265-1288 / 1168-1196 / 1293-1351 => -0.14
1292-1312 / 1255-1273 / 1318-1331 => 0.05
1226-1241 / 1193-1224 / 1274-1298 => 0.04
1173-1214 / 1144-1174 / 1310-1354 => -0.09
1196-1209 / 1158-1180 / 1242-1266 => -0.03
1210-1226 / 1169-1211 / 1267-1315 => 0.01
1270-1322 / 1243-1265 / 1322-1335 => -0.03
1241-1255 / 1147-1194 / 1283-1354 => -0.07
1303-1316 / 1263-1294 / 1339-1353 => 0.05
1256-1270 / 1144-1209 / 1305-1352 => -0.14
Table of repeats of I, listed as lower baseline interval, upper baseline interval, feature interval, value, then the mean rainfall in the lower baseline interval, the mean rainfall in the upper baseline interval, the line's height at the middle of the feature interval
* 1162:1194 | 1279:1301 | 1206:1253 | 0.9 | 17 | 16.5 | 16.8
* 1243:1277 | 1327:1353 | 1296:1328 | -4.7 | 16.6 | 11.6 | 13.4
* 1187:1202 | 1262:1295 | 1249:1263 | 0.3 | 17.2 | 16.7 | 16.8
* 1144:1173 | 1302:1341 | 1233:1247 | -1.2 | 16.5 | 13.5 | 15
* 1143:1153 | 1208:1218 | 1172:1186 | -0.5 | 16.3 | 16.8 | 16.6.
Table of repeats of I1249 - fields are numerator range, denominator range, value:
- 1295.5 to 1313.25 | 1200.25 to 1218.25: 0.89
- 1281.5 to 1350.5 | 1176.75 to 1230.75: 0.84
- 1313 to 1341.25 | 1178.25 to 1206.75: 0.76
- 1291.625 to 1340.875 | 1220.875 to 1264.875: 0.86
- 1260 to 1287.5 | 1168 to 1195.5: 0.98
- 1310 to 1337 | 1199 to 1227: 0.83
